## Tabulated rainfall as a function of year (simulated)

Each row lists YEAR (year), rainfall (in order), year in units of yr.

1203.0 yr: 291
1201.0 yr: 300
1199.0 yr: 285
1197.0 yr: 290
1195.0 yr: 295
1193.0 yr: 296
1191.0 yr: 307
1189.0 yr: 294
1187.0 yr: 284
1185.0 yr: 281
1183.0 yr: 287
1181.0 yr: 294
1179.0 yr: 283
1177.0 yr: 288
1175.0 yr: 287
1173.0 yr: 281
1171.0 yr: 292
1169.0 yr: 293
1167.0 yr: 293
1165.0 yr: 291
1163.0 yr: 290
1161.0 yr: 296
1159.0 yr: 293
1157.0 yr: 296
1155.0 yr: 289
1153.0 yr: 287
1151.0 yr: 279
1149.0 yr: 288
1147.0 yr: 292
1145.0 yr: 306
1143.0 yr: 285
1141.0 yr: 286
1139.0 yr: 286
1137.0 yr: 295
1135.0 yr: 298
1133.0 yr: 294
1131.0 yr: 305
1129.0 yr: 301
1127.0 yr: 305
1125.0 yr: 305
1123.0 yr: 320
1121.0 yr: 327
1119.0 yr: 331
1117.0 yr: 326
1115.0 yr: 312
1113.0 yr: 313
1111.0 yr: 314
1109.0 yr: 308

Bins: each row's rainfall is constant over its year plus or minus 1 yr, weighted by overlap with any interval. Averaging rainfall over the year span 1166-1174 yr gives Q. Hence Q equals 290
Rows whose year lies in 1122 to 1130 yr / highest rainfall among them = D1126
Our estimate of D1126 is 320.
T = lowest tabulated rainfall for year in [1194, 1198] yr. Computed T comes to 290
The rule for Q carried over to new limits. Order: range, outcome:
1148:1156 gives 286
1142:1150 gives 293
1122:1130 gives 308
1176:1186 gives 287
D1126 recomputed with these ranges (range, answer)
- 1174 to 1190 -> 294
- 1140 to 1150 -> 306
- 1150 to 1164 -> 296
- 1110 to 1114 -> 314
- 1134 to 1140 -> 298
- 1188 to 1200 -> 307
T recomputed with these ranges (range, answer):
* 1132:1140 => 286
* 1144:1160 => 279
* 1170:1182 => 281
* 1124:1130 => 301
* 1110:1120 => 312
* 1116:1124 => 320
